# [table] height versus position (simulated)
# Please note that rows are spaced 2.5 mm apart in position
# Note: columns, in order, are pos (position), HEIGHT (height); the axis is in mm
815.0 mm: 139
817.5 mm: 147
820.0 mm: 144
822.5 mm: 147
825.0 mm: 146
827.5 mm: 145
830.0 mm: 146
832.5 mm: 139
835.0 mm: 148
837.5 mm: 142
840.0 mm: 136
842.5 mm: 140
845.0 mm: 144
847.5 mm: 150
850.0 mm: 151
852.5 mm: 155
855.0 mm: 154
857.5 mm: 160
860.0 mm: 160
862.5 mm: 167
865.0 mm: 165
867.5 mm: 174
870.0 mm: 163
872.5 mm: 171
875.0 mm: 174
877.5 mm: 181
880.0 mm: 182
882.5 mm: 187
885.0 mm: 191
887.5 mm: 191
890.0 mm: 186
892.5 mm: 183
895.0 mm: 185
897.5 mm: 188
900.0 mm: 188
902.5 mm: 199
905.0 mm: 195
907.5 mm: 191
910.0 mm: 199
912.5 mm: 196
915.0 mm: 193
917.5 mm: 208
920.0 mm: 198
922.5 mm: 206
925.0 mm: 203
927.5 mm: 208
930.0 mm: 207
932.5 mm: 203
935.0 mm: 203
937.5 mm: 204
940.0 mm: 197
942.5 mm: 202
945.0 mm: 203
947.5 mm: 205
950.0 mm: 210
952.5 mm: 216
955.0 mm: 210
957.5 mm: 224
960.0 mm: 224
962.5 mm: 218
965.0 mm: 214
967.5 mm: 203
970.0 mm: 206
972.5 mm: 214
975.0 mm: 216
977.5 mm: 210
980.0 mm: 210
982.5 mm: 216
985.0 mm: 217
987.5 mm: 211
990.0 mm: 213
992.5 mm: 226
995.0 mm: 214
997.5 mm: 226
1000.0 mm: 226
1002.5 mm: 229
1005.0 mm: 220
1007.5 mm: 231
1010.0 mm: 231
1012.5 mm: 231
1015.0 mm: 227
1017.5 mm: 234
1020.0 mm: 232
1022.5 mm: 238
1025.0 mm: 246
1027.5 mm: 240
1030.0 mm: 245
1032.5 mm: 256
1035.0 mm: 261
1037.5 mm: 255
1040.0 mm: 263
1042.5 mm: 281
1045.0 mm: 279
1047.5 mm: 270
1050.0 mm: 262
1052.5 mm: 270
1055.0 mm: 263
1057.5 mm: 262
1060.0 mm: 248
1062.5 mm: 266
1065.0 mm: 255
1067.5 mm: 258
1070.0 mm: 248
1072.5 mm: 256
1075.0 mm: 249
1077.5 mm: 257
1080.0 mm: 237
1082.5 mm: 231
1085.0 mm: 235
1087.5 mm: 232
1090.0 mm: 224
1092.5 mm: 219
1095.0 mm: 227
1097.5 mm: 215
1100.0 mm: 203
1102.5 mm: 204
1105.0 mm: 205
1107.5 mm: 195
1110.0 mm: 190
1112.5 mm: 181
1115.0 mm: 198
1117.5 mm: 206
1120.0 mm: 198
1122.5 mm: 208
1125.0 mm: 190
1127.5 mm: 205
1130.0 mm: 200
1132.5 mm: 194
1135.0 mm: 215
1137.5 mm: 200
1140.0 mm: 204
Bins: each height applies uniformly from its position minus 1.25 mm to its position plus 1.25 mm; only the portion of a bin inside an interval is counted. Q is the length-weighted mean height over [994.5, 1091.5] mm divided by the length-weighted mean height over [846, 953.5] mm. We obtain 1.3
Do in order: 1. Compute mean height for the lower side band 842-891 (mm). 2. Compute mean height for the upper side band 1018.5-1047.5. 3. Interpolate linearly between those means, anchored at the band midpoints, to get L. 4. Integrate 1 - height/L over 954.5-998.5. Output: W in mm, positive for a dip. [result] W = 1.9 mm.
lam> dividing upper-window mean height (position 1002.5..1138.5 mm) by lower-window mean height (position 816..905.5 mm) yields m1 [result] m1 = 1.41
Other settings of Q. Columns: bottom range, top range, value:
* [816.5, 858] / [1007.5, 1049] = 1.70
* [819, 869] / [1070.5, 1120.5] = 1.45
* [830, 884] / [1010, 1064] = 1.59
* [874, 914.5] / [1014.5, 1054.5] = 1.35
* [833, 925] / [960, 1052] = 1.33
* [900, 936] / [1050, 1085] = 1.27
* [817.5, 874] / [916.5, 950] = 1.34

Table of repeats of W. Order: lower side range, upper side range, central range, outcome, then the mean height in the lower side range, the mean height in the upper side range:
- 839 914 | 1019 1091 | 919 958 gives -0.94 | 174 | 253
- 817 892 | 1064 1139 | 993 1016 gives -3.67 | 160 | 218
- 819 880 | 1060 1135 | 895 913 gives -2.52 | 155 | 221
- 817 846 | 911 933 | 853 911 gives -0.94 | 144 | 202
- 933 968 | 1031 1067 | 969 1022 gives 2.91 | 210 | 263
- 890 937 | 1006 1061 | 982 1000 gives 1.07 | 197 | 251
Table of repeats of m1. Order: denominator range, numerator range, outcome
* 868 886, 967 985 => 1.19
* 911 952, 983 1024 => 1.11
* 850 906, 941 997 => 1.21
